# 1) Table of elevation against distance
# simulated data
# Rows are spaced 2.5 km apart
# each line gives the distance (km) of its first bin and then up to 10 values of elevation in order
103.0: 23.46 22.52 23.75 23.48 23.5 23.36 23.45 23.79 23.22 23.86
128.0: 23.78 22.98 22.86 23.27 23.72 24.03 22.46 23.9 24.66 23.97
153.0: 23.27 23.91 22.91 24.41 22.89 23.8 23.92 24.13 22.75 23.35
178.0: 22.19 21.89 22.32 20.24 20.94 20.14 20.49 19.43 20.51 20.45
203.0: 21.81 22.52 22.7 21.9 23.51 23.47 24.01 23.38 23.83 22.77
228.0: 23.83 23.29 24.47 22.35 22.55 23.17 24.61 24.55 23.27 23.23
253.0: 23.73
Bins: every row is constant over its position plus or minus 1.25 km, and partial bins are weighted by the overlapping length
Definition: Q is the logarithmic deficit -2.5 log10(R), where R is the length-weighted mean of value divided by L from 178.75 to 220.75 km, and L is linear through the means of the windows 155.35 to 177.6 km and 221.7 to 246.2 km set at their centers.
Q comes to 0.09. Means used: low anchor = 23.5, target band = 21.7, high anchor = 23.5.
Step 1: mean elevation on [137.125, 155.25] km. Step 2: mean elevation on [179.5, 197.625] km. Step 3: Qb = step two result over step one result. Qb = 0.9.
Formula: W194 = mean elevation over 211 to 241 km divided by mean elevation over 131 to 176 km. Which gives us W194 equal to 0.99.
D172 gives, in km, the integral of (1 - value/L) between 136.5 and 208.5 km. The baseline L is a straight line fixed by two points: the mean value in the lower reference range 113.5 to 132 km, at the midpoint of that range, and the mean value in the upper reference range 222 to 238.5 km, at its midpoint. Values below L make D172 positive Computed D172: 2.7 km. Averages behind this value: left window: 23.5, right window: 23.3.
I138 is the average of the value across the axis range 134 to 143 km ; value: 23.5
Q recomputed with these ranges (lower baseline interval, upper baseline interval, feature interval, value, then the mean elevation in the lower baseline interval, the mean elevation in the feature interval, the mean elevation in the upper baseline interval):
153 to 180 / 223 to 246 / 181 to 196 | 0.13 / 23.4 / 20.7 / 23.5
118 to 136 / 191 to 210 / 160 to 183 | -0.06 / 23.4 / 23.2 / 21.1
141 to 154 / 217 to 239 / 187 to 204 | 0.15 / 23.7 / 20.5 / 23.4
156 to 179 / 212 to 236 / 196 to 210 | 0.10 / 23.4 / 21.5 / 23.5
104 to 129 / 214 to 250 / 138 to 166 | -0.01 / 23.5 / 23.7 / 23.5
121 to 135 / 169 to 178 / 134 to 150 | -0.02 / 23.4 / 23.7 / 23.3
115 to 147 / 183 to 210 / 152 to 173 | -0.06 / 23.4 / 23.6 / 21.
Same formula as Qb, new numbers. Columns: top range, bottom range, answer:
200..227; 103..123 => 0.98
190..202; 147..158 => 0.85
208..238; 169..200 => 1.08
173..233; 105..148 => 0.95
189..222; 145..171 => 0.92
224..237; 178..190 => 1.09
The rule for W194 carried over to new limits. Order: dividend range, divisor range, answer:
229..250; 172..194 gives 1.09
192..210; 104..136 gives 0.91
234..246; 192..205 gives 1.13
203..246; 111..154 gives 0.99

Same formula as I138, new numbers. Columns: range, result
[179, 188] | 21.4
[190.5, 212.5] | 21.2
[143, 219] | 22.5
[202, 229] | 23.1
